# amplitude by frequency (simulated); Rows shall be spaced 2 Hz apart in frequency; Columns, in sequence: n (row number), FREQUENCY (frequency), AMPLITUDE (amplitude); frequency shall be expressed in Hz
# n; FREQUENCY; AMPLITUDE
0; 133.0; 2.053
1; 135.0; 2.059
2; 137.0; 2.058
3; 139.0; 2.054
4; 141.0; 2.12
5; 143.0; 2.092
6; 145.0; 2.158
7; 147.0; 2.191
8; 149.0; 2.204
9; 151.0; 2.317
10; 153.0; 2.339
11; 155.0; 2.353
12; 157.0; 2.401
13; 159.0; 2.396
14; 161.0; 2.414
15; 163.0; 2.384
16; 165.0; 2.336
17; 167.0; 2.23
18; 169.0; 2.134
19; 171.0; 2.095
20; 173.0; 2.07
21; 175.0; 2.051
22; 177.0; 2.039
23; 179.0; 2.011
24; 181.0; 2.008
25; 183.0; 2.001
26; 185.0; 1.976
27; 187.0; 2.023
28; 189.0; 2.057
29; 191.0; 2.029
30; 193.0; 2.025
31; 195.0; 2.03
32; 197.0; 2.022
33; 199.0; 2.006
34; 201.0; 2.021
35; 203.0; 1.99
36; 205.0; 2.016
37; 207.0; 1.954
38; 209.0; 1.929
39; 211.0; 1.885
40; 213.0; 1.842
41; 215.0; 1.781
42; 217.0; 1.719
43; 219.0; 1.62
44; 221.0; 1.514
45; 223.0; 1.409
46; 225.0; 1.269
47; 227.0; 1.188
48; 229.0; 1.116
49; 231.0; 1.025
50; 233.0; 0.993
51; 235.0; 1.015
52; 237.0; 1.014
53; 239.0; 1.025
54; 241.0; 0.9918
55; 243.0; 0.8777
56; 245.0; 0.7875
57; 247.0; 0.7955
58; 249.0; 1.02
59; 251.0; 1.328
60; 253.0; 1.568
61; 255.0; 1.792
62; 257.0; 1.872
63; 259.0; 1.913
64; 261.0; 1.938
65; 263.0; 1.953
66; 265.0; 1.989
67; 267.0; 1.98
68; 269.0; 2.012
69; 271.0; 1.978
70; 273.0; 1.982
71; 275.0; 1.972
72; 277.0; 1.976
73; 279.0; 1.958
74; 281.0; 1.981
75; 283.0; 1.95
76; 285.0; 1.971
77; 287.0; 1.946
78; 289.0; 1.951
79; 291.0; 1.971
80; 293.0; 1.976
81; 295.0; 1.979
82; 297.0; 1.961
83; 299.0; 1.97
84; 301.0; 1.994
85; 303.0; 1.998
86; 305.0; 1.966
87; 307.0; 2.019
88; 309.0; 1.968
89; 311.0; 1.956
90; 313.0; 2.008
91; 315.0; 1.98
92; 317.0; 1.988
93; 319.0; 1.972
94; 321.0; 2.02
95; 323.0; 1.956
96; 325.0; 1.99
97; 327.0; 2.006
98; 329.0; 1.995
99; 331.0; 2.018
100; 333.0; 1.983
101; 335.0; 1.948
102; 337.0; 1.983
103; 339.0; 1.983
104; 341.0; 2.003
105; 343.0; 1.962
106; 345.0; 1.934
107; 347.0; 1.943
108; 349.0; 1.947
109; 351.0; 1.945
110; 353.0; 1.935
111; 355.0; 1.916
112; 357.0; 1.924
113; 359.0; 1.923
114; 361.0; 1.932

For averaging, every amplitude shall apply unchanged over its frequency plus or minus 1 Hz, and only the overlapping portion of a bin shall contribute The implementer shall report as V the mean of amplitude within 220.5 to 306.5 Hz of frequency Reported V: 1.63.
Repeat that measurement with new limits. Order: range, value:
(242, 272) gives 1.59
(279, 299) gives 1.96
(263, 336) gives 1.98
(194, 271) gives 1.56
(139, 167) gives 2.27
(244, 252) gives 0.983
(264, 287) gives 1.98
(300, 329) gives 1.99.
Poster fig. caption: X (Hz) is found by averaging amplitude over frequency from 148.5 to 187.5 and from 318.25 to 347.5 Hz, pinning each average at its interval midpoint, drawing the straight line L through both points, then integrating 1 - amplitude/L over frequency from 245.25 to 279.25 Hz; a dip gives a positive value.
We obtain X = 5.4 Hz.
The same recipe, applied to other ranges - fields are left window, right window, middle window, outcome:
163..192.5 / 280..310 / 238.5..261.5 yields 7.9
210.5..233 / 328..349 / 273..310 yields -4.4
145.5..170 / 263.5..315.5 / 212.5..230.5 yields 5.7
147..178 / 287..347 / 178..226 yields 6.6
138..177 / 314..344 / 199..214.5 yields 1.5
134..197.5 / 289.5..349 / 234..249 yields 8.2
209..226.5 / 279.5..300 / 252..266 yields -0.3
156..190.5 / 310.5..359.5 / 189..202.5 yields 0.7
